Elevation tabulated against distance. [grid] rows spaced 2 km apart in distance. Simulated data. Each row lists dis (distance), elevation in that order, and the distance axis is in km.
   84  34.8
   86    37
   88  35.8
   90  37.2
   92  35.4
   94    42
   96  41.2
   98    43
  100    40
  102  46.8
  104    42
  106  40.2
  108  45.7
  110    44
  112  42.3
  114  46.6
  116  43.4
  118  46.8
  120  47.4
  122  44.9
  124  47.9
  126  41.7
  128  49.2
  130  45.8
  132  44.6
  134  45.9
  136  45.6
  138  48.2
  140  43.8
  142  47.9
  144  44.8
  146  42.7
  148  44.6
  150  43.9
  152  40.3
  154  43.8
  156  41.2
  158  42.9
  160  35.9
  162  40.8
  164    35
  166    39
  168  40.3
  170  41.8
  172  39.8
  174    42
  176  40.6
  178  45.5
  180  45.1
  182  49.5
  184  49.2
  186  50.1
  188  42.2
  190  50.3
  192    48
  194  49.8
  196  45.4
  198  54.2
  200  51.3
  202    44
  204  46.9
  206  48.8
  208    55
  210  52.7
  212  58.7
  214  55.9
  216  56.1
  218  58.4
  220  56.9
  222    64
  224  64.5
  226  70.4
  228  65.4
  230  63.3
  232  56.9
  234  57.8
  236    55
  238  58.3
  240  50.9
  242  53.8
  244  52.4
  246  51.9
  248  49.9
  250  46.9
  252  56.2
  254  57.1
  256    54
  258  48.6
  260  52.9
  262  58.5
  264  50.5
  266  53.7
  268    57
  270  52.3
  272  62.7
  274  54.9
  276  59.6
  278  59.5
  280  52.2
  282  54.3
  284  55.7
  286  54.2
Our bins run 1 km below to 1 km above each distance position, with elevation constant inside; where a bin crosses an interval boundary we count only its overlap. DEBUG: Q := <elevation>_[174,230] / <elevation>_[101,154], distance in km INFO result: 1.2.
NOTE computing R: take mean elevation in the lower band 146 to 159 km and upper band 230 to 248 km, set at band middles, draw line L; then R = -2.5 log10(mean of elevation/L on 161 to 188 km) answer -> 0.07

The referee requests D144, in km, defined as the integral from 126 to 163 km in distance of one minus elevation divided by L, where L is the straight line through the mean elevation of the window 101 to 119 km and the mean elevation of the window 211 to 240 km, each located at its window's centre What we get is 3.65 km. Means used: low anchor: 44.2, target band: 43.9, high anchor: 59.8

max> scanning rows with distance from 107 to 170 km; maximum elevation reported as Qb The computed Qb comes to 49.2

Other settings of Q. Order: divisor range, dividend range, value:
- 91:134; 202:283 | 1.27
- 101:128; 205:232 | 1.32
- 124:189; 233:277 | 1.25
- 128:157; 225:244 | 1.31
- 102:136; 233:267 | 1.19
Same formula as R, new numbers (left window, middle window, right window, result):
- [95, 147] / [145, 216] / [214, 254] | 0.127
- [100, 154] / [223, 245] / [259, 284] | -0.120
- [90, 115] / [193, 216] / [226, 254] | 0.021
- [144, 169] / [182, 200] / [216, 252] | -0.012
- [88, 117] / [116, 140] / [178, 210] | -0.053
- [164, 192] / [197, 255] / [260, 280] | -0.110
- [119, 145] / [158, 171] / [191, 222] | 0.241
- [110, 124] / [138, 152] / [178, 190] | 0.038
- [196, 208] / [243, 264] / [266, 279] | 0.049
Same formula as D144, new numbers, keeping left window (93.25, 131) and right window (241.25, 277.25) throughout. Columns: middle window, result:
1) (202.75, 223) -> -1.7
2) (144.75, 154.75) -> 0.8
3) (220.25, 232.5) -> -2.8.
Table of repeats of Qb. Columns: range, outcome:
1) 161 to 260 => 70.4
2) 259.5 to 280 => 62.7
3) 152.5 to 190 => 50.3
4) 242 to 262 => 58.5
